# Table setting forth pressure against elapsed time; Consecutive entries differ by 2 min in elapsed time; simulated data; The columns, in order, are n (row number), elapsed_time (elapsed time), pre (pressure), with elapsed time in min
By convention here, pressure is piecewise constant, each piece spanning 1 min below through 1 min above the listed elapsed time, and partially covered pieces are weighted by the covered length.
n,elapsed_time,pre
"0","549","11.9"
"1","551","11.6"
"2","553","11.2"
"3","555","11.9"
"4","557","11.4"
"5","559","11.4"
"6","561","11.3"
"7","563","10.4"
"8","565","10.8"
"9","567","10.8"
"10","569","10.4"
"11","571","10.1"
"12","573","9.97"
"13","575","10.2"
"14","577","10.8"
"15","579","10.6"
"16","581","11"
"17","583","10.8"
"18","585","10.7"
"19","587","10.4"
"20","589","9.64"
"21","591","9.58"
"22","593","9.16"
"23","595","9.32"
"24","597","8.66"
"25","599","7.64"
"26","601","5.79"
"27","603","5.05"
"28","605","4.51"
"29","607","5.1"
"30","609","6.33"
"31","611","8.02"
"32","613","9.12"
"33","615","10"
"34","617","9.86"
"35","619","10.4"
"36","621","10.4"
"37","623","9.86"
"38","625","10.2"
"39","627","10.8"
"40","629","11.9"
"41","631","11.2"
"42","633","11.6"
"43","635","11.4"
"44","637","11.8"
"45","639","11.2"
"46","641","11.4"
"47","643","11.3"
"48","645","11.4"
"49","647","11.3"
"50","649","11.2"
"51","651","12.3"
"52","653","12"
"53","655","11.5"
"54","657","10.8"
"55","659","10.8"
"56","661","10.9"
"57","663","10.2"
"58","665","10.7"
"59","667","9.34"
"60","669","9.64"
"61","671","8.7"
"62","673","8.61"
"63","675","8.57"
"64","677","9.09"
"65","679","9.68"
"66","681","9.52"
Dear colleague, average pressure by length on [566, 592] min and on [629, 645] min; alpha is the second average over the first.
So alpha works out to 1.10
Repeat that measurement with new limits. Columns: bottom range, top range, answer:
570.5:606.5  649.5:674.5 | 1.15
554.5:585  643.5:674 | 0.99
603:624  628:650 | 1.39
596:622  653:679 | 1.29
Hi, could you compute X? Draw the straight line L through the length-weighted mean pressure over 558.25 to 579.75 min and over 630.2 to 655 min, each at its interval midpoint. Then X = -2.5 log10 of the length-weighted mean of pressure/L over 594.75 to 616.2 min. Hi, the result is 0.47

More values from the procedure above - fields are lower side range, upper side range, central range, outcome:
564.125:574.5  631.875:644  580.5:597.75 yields 0.08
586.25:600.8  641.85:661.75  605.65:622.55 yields 0.15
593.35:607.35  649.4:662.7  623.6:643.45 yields -0.19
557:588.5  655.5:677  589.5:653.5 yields 0.06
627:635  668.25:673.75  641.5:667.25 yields -0.11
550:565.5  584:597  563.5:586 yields -0.01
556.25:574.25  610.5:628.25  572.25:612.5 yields 0.19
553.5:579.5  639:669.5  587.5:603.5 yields 0.30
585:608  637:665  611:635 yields -0.10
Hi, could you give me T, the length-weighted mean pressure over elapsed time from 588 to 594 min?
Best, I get 9.46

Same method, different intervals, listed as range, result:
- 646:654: 11.7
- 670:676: 8.63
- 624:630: 11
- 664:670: 9.89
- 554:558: 11.7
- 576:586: 10.8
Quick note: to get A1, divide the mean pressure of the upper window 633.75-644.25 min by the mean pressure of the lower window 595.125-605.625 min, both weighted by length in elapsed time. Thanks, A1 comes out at 1.7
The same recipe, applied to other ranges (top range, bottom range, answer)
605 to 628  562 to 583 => 0.85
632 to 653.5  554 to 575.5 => 1.07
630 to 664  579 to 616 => 1.34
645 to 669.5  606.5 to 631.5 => 1.15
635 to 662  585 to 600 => 1.22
